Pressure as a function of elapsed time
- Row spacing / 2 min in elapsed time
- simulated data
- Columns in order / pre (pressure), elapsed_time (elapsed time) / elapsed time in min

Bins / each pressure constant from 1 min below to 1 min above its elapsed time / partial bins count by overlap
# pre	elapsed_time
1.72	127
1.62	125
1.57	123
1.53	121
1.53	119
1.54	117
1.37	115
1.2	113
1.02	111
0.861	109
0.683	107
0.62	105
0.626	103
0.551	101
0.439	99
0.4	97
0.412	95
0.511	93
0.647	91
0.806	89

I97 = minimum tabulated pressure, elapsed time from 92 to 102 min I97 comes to 0.4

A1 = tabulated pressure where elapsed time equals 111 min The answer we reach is 1.02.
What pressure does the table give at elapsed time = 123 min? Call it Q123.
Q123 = 1.57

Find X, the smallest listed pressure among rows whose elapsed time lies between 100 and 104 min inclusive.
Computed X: 0.551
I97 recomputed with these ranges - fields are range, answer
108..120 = 0.861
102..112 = 0.62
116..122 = 1.53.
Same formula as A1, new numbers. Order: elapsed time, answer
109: 0.861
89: 0.806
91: 0.647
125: 1.62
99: 0.439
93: 0.511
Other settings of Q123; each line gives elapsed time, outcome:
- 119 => 1.53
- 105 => 0.62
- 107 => 0.683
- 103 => 0.626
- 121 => 1.53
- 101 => 0.551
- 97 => 0.4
